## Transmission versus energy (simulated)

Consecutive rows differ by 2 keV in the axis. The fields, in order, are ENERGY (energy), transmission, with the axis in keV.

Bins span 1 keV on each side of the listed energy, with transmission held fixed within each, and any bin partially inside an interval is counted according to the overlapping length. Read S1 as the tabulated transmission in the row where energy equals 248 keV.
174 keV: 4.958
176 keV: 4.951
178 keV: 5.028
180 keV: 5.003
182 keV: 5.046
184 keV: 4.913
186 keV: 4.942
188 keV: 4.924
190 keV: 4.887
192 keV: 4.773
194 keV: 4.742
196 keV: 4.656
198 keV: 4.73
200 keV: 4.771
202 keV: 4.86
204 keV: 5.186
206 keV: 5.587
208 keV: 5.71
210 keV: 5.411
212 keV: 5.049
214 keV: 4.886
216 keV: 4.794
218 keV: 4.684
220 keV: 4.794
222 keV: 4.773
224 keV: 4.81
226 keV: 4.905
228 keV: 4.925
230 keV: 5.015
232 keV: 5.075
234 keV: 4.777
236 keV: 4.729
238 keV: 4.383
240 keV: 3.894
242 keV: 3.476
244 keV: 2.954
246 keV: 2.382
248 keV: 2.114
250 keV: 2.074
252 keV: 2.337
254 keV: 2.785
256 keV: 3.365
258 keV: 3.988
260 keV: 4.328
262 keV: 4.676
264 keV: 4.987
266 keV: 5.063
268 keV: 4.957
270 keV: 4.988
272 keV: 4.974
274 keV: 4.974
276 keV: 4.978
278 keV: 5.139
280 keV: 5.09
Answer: 2.114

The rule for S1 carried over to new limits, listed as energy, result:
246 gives 2.382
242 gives 3.476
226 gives 4.905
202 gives 4.86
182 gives 5.046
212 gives 5.049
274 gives 4.974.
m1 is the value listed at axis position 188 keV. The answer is 4.924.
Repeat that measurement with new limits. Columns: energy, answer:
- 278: 5.139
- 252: 2.337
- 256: 3.365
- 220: 4.794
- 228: 4.925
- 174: 4.958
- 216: 4.794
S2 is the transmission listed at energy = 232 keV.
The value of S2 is 5.075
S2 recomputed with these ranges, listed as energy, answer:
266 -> 5.063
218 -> 4.684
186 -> 4.942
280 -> 5.09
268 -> 4.957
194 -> 4.742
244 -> 2.954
